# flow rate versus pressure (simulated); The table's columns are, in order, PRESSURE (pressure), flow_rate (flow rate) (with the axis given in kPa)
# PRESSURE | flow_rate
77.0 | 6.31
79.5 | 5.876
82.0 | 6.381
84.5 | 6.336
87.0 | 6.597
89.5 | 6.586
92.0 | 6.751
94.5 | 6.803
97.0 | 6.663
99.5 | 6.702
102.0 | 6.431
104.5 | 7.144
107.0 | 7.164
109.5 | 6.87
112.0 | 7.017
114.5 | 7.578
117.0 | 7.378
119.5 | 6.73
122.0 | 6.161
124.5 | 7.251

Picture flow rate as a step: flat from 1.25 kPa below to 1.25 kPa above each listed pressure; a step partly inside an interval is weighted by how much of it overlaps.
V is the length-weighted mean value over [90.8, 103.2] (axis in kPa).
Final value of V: 6.67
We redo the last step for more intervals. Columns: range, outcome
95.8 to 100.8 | 6.68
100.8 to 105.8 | 6.79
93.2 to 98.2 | 6.73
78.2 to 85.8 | 6.2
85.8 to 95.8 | 6.68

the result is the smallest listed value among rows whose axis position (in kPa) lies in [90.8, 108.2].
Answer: 6.431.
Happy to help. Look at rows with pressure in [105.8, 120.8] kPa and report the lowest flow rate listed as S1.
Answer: 6.73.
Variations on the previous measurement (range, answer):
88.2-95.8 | 6.586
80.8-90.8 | 6.336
